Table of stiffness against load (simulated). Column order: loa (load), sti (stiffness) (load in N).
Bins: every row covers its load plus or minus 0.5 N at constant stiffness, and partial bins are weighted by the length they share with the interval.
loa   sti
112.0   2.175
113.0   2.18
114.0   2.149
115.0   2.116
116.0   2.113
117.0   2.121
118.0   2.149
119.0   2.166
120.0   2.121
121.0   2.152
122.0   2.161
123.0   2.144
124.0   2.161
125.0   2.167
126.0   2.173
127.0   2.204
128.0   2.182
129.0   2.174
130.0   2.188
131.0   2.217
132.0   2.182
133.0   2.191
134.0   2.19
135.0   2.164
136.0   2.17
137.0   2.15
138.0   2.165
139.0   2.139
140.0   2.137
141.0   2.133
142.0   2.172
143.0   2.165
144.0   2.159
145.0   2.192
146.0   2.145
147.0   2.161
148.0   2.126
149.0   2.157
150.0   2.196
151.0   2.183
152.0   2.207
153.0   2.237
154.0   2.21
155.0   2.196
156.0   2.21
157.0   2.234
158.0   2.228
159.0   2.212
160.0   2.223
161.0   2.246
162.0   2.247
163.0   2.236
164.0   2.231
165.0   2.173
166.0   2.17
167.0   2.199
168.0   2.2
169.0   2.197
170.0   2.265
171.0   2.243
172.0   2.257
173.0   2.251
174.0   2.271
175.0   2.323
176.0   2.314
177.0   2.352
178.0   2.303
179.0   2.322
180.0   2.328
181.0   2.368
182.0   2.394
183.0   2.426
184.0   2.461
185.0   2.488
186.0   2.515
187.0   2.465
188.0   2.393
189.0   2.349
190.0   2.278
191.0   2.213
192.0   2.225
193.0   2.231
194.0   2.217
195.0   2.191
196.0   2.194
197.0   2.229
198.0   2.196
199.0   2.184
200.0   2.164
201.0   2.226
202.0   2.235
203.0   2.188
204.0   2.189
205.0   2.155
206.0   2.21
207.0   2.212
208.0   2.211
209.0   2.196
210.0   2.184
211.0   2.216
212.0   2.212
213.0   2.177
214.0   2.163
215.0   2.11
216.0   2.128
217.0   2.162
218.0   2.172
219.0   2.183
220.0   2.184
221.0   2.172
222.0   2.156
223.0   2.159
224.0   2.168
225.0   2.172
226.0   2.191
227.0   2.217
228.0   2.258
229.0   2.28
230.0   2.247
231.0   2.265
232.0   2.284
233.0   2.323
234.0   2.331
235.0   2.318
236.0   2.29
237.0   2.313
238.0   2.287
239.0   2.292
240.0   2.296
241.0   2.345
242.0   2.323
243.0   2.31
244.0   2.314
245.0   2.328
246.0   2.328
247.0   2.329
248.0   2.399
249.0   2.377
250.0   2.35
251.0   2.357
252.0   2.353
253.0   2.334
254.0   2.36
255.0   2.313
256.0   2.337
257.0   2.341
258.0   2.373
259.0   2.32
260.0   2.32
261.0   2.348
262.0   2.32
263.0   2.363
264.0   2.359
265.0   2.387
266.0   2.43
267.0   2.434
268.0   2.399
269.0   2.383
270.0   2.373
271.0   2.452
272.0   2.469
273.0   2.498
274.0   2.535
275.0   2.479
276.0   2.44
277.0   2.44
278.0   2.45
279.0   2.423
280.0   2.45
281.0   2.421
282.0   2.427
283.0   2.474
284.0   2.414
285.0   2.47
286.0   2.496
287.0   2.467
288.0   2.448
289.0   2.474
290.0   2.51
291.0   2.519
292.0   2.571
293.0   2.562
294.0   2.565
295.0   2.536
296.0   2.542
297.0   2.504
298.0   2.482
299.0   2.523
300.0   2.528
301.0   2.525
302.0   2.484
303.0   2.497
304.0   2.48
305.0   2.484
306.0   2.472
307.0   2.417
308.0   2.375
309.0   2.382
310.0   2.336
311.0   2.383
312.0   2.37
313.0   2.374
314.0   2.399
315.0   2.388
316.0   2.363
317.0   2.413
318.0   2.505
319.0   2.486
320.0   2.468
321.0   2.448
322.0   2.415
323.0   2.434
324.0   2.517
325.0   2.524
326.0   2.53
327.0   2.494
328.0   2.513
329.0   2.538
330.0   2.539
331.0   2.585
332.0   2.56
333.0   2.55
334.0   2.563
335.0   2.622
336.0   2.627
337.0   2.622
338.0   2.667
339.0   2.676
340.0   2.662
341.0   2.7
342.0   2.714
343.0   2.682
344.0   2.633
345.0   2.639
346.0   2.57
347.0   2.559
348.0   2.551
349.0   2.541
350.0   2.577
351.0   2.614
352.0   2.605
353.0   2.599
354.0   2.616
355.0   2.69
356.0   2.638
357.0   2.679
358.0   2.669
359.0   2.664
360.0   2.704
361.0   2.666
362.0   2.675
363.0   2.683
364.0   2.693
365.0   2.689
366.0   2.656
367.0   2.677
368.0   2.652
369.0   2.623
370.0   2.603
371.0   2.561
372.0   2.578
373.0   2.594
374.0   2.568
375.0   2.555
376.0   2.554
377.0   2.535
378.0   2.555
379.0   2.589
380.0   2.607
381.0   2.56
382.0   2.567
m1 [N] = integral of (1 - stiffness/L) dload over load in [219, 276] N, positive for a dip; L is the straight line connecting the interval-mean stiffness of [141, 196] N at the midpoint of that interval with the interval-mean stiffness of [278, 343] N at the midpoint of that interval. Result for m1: 1.6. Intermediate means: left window 2.26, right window 2.5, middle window 2.33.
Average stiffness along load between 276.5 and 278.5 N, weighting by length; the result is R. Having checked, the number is 2.45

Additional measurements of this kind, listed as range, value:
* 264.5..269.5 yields 2.41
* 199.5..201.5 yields 2.2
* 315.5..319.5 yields 2.44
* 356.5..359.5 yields 2.67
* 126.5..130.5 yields 2.19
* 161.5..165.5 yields 2.22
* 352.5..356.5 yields 2.64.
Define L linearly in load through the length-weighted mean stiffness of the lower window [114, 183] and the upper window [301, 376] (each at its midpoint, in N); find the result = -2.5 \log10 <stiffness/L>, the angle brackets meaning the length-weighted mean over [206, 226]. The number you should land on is 0.07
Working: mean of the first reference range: 2.2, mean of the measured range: 2.18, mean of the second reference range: 2.56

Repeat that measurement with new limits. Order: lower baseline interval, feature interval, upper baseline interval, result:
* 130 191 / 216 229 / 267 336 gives 0.077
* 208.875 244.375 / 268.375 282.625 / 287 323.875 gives -0.031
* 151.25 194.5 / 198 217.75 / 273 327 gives 0.070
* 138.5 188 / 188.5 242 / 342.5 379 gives 0.060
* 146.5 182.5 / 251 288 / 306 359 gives 0.009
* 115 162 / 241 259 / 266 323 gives 0.016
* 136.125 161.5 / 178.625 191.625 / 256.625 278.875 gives -0.062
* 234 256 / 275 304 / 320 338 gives -0.021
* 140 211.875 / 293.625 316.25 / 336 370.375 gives 0.035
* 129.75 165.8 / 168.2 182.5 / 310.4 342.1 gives -0.028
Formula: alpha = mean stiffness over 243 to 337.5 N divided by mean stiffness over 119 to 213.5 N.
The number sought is 1.10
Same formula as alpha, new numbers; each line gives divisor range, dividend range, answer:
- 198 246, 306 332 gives 1.10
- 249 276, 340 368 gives 1.11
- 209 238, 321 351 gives 1.16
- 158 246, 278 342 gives 1.11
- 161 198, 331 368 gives 1.15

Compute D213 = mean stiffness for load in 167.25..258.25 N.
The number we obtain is 2.27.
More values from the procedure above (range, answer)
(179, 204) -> 2.3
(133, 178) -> 2.21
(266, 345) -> 2.5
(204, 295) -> 2.33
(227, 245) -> 2.3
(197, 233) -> 2.2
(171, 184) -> 2.33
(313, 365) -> 2.58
